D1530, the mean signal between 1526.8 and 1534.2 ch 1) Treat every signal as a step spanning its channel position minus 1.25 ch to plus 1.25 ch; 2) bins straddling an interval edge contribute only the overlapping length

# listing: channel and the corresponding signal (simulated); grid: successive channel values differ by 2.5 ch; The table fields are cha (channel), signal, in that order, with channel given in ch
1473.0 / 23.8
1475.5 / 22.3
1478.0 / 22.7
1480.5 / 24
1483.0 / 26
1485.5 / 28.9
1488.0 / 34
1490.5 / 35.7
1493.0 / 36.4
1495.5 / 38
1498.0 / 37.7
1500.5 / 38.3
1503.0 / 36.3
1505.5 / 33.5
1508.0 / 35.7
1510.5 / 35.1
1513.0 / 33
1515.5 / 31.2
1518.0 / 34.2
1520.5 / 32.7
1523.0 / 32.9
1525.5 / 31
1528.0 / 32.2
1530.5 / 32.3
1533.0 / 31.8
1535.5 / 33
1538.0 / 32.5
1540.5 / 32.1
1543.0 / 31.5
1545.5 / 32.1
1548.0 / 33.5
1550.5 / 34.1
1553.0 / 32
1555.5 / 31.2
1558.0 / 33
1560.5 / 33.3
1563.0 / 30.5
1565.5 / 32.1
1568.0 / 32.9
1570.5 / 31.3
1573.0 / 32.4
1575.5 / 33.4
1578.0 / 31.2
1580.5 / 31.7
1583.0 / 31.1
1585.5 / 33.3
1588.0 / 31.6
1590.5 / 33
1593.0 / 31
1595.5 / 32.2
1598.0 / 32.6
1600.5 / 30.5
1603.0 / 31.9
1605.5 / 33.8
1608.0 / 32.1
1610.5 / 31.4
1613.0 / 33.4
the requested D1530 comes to 32.1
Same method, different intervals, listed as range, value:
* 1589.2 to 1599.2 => 32.2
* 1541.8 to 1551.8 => 32.8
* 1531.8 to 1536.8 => 32.4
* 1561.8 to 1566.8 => 31.3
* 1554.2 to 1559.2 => 32.1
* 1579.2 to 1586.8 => 32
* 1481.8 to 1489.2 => 29.6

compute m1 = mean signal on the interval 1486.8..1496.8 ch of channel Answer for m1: 36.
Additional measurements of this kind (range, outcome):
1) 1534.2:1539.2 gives 32.7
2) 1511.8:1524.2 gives 32.8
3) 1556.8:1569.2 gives 32.4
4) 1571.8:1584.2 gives 32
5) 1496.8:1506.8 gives 36.4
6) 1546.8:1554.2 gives 33.2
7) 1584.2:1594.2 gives 32.2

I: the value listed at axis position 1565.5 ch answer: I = 32.1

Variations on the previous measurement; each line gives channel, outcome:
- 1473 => 23.8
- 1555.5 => 31.2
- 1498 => 37.7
